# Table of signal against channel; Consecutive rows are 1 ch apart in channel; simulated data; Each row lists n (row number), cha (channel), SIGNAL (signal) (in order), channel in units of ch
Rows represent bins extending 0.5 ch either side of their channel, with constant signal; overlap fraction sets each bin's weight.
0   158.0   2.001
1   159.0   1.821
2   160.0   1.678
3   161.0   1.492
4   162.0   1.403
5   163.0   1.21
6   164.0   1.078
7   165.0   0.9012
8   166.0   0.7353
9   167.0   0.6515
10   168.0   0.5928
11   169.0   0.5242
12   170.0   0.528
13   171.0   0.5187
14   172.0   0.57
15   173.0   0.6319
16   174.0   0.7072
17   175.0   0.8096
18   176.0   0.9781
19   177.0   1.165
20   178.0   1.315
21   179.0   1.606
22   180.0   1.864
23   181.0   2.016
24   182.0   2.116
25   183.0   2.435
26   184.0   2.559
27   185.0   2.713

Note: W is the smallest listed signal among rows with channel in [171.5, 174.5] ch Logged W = 0.57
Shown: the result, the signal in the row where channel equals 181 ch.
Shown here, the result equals 2.016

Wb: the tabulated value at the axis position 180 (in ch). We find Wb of 1.864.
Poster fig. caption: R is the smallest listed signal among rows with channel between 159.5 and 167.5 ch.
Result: 0.6515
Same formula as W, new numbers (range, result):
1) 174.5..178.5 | 0.8096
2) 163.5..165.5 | 0.9012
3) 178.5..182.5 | 1.606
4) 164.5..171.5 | 0.5187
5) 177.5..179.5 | 1.315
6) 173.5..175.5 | 0.7072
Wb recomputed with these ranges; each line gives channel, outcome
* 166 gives 0.7353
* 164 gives 1.078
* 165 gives 0.9012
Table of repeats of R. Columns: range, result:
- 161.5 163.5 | 1.21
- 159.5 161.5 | 1.492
